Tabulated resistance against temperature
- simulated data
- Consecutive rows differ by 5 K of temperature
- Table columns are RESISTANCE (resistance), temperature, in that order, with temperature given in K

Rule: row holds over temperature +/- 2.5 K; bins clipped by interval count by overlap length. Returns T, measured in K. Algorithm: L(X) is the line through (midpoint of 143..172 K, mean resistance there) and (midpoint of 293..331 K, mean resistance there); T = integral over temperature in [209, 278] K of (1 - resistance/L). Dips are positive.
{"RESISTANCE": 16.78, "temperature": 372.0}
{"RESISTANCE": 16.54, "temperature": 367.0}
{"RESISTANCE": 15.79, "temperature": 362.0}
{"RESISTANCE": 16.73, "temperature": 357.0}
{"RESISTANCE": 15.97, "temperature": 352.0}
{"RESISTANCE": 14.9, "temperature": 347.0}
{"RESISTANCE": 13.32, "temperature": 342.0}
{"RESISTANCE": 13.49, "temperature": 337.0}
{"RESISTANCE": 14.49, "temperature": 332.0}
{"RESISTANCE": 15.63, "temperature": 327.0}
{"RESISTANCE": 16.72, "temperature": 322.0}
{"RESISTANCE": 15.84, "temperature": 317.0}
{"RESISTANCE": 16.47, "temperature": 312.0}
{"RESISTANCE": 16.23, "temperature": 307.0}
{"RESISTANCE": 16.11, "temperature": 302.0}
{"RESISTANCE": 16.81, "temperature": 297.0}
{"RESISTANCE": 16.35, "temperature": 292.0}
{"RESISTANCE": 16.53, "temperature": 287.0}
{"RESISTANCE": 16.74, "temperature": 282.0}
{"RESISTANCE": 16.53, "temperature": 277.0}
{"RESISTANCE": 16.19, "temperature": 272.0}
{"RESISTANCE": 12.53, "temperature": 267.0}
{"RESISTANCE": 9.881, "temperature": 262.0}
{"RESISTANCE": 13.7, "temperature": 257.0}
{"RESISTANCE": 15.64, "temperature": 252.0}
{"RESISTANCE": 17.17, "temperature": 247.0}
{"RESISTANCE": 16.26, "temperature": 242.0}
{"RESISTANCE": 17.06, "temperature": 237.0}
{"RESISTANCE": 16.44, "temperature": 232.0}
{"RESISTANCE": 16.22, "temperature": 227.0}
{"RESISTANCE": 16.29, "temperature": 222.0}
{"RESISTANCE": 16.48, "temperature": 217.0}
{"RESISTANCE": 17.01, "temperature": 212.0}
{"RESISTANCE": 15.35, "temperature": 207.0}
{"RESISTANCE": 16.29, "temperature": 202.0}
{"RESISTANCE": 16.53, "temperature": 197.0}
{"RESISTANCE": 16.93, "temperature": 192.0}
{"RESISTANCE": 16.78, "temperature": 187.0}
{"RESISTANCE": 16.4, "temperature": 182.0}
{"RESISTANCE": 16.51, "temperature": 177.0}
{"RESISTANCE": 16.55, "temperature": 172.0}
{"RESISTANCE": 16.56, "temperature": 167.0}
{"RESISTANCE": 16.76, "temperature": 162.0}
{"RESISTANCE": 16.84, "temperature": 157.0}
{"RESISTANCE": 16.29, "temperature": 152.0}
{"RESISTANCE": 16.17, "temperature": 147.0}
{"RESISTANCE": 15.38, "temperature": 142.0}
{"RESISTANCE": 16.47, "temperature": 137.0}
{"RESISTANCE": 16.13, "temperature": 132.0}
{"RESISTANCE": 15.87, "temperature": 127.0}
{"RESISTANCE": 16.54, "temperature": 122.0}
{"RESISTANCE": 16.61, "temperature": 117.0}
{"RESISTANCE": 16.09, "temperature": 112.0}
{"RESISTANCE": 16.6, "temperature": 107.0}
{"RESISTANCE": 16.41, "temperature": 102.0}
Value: 3.4 K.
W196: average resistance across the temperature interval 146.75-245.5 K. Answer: 16.5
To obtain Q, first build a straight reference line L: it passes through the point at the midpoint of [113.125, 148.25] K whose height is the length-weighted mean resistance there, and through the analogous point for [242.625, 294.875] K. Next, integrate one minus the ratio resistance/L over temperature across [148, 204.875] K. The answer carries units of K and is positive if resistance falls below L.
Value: -2.6 K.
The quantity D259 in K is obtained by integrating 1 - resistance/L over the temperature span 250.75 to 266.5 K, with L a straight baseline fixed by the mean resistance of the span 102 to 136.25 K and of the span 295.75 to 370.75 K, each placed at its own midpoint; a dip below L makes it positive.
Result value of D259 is 3.1 K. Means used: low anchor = 16.3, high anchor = 15.7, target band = 12.8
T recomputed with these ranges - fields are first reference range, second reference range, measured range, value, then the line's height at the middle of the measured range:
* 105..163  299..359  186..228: -1.1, 16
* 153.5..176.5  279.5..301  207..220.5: 0.1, 16.6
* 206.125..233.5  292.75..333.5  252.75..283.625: 3.7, 16.2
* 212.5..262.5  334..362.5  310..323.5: -1.0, 15.2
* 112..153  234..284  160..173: -0.6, 15.9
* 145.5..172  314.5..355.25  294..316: -1.5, 15.3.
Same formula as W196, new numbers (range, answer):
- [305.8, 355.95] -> 15.3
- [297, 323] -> 16.3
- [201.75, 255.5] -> 16.3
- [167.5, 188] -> 16.5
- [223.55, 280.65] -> 15.3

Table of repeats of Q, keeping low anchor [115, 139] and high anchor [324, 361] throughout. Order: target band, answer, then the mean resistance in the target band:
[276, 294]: -1.4 K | 16.5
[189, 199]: -0.5 K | 16.7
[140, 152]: 0.2 K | 15.9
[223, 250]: -1.6 K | 16.6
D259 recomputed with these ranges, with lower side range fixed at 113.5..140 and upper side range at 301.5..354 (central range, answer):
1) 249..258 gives 0.4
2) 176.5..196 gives -0.8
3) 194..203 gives -0.3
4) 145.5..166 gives -0.5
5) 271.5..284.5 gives -0.8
